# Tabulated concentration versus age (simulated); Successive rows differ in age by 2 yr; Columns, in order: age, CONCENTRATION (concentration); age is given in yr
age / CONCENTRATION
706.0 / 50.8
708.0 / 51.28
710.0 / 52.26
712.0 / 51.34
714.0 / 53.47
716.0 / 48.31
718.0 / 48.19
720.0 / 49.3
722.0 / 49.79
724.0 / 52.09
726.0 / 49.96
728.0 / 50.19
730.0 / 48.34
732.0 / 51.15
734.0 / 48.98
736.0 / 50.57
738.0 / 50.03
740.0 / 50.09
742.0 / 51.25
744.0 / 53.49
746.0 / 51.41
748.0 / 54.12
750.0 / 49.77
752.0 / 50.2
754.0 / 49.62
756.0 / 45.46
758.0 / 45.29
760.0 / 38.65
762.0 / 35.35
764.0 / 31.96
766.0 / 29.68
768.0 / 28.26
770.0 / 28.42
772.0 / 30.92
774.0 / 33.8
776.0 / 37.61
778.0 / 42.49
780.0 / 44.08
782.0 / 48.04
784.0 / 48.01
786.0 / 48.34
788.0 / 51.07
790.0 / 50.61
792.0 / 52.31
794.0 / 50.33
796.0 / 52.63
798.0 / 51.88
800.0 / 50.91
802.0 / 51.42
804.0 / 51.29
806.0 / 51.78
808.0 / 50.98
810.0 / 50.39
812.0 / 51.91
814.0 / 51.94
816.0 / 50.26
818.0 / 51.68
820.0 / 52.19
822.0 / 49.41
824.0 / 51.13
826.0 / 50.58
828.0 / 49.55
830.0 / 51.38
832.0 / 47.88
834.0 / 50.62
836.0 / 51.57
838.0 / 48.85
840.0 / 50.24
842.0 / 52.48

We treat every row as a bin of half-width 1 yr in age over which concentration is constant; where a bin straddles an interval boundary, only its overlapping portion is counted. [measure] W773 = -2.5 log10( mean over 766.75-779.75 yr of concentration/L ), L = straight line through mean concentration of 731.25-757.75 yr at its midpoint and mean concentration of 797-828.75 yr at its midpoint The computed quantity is 0.43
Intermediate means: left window 50.3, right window 51.1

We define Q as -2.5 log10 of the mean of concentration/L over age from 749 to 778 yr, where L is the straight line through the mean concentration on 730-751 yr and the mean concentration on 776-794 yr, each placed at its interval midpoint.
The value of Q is 0.273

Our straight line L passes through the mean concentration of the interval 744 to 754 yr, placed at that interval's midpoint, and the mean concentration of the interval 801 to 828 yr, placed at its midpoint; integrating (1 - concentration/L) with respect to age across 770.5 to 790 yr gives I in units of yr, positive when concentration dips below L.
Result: 3.2 yr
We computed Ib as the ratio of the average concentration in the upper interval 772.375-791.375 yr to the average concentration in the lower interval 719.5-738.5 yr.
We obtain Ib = 0.89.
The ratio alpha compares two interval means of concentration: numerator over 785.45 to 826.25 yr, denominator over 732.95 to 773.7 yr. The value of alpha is 1.18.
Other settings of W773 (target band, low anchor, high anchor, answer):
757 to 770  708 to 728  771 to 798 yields 0.345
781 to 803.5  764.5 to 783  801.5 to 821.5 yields -0.167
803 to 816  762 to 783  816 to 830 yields -0.103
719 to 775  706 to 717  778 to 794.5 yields 0.119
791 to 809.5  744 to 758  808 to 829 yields -0.017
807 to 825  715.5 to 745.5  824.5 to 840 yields -0.021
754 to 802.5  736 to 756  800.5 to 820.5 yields 0.191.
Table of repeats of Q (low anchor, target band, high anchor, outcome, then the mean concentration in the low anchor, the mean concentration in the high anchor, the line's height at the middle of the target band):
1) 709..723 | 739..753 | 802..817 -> -0.02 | 50.4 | 51.2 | 50.7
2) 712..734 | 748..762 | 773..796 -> 0.04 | 50.1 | 46.3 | 48.1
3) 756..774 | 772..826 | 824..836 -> -0.15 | 34.2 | 50.2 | 42.6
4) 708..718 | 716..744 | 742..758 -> 0.01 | 51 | 50.3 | 50.7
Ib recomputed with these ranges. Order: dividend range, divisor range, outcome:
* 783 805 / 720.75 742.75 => 1.01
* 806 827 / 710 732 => 1.02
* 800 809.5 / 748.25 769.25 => 1.26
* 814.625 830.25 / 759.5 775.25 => 1.59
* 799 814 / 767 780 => 1.49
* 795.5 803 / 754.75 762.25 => 1.23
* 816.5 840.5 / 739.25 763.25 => 1.06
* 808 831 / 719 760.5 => 1.03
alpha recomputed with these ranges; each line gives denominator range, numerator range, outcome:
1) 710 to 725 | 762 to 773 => 0.60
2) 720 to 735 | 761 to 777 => 0.64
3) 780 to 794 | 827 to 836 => 1.01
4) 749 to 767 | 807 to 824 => 1.22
